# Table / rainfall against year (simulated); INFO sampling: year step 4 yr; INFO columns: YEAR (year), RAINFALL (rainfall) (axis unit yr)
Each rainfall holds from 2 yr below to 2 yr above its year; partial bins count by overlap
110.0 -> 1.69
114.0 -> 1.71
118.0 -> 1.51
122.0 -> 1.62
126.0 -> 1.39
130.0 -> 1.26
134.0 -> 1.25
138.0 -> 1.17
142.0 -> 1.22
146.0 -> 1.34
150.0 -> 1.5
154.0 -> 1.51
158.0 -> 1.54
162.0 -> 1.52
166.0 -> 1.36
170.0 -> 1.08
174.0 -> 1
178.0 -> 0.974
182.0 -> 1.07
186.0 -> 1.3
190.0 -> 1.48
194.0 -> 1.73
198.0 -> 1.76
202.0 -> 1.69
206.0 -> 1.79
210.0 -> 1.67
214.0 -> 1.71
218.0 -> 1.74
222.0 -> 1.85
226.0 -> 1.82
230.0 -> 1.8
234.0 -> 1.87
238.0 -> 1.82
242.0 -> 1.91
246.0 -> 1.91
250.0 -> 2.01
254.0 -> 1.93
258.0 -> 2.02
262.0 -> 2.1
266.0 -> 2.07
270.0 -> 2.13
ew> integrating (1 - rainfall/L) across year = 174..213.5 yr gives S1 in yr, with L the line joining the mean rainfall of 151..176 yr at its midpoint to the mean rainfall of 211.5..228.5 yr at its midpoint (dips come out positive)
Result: 2.7 yr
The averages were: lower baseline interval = 1.34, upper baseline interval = 1.78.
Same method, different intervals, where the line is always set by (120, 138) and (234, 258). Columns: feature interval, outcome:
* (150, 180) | 4.4 yr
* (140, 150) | 0.8 yr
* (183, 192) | 1.6 yr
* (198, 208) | -0.2 yr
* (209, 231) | 0.3 yr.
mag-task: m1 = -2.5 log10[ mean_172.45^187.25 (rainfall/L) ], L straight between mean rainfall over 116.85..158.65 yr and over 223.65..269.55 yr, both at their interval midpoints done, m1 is 0.43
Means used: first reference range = 1.38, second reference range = 1.94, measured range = 1.08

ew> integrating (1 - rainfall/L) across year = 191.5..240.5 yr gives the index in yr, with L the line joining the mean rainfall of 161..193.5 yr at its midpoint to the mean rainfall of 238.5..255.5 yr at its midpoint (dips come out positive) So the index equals -4.7 yr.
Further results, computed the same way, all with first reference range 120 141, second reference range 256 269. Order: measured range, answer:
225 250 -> 0.8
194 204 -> -0.1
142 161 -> 0.0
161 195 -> 7.2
